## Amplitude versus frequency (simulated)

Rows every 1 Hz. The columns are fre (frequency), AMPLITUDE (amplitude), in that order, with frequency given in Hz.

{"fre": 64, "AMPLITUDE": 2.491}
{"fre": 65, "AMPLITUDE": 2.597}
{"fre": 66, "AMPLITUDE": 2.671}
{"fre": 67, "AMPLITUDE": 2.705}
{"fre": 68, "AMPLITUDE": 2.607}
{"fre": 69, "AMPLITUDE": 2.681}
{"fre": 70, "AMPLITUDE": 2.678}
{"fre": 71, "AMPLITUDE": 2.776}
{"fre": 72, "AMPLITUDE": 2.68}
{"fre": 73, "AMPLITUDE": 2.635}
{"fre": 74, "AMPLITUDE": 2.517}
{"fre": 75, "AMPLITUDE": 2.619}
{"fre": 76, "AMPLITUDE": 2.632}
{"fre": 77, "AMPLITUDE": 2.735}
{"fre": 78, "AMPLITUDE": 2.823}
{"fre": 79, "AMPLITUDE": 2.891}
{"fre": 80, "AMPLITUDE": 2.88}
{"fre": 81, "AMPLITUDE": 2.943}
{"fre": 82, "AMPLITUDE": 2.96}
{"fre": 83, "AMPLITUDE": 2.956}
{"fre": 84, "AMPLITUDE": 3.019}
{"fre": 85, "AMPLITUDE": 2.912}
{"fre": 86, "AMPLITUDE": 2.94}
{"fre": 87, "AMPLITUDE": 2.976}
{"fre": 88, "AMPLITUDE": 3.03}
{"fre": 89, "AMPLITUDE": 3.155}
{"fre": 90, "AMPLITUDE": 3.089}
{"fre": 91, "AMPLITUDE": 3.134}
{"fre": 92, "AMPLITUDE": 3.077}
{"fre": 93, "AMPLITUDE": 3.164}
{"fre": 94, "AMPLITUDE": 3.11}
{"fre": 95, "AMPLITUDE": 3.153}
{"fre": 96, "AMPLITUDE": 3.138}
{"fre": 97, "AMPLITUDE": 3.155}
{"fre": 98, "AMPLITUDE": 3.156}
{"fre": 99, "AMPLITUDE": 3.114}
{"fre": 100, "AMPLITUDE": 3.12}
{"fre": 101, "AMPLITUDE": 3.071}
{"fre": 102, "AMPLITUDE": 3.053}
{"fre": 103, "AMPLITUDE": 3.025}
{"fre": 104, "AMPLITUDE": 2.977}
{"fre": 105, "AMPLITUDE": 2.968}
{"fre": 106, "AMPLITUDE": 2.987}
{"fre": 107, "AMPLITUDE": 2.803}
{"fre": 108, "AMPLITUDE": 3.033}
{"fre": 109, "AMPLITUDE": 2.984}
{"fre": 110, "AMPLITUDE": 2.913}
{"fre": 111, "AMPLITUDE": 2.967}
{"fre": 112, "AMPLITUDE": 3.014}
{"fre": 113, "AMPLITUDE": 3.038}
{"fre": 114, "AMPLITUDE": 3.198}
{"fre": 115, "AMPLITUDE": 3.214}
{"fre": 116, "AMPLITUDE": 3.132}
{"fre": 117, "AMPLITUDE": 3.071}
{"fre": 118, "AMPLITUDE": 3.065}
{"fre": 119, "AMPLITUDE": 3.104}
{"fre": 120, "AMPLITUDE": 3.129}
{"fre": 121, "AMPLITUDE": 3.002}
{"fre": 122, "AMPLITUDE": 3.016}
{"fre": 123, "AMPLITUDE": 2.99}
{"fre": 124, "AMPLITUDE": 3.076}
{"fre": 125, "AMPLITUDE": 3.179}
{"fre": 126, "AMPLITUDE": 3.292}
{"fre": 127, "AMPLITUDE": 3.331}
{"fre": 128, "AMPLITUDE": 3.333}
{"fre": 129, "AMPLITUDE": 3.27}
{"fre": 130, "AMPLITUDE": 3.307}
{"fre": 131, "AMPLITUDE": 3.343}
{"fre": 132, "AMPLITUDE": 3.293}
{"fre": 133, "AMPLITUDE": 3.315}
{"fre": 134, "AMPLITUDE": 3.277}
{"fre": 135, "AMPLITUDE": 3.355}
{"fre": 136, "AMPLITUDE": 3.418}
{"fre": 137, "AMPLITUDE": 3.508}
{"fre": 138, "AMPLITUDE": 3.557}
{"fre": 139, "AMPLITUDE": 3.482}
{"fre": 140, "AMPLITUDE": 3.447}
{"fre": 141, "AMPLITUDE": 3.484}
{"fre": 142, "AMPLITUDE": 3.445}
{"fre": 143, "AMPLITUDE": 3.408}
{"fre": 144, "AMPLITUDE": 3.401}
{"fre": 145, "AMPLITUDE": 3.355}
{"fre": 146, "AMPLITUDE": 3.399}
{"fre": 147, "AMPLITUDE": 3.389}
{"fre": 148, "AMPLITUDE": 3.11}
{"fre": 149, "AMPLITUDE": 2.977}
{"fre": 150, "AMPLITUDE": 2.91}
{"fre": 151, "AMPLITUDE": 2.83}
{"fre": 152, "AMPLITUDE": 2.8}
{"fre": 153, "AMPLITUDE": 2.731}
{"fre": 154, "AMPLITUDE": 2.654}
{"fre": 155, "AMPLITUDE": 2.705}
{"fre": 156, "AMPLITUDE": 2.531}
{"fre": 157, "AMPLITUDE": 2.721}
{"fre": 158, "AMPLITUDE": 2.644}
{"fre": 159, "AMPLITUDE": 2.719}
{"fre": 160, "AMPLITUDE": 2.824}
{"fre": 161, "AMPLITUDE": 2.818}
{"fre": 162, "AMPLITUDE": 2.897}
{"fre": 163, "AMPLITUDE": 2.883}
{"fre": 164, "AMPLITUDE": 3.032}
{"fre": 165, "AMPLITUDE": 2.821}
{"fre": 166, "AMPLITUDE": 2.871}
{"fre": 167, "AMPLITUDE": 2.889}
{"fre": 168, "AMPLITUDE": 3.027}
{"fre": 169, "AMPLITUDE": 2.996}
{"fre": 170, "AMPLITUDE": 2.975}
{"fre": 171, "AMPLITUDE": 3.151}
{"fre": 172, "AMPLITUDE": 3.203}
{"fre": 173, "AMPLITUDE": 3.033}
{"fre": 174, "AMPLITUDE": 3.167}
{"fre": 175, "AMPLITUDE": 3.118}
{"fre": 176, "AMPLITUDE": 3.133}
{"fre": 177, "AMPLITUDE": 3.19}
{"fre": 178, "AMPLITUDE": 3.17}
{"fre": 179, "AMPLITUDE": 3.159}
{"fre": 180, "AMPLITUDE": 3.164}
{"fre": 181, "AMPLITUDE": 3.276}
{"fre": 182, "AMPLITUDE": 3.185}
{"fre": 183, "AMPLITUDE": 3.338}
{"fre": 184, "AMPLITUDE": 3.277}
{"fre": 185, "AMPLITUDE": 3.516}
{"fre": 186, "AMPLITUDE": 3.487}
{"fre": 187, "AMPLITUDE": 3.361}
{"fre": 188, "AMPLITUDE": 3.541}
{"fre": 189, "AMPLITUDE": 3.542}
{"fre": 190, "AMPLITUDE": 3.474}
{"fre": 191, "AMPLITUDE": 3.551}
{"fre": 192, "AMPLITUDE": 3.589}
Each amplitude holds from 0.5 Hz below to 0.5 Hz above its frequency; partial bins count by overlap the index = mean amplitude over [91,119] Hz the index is 3.06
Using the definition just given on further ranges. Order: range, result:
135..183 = 3.08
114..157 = 3.18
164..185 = 3.12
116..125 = 3.07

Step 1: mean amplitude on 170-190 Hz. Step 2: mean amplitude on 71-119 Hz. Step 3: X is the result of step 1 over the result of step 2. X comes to 1.09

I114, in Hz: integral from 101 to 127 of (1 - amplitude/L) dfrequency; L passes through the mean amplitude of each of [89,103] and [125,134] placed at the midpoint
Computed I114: 1.3 Hz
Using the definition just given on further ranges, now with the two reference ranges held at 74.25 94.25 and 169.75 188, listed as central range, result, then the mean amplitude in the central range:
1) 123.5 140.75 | -1.4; 3.34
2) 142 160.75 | 1.1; 2.96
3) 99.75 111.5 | 0.1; 2.99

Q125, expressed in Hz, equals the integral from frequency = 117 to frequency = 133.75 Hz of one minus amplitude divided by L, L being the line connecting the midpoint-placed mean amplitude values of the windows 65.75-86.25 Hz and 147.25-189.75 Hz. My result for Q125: -1.6 Hz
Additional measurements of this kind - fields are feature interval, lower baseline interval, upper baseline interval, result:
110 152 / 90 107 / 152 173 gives -3.6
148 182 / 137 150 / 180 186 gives 4.0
